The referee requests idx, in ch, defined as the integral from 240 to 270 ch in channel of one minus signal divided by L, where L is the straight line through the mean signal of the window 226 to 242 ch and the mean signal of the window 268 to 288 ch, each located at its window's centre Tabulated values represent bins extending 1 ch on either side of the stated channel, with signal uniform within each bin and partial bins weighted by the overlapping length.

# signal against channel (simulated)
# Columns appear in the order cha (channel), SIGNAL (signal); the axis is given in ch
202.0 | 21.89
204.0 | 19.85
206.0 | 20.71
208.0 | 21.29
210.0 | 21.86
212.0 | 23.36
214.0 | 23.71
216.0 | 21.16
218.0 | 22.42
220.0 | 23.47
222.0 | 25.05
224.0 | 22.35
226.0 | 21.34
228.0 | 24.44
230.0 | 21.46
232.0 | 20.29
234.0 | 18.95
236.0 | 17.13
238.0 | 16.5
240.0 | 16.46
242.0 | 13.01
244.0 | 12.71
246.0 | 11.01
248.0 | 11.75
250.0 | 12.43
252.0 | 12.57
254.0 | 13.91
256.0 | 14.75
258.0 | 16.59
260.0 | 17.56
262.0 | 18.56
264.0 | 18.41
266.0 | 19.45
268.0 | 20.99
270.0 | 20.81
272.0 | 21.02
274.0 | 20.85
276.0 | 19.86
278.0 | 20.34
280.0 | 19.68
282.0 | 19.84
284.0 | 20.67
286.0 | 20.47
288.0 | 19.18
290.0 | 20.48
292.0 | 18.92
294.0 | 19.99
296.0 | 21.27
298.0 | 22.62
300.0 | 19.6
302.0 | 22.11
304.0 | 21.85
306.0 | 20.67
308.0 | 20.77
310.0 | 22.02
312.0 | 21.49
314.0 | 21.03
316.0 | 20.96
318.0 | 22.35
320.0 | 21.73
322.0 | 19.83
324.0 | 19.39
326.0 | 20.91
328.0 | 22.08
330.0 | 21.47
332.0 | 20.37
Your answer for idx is 6.4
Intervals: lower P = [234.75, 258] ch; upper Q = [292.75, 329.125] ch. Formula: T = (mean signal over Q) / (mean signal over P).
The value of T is 1.51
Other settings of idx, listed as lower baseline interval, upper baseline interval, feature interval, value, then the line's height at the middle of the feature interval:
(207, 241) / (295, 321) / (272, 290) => 1.00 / 21.4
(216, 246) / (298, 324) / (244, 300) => 5.95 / 20.3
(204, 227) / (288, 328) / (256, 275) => 2.15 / 21.6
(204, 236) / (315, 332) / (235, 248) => 4.47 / 21.7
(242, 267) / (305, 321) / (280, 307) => -1.91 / 19.2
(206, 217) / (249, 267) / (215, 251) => 2.01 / 19.3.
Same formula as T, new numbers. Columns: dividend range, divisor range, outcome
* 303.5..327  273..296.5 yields 1.05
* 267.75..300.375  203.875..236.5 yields 0.93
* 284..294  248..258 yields 1.47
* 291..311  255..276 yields 1.11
